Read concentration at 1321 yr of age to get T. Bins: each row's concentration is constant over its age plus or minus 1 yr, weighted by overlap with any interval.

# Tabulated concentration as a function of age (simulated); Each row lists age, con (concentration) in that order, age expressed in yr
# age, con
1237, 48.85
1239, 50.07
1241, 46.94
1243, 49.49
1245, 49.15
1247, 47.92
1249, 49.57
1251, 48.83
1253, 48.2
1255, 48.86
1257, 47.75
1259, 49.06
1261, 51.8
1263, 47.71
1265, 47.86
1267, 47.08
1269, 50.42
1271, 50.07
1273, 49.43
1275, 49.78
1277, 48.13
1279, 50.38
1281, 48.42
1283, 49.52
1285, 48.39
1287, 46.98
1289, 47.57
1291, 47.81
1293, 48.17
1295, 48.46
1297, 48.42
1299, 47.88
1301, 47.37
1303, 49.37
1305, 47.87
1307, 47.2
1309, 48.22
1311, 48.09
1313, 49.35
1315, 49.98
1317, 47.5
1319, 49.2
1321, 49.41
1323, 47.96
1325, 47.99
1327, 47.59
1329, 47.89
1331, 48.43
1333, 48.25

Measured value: 49.41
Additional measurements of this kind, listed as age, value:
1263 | 47.71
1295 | 48.46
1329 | 47.89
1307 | 47.2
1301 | 47.37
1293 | 48.17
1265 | 47.86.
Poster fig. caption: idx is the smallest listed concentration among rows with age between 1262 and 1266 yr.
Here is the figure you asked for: 47.71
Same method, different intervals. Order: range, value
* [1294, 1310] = 47.2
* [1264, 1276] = 47.08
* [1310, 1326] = 47.5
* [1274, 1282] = 48.13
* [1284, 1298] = 46.98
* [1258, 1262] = 49.06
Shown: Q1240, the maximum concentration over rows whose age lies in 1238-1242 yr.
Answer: 50.07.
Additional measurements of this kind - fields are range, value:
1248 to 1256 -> 49.57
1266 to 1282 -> 50.42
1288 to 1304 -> 49.37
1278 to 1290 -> 50.38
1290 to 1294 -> 48.17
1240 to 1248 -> 49.49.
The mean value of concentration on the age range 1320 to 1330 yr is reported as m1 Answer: 48.2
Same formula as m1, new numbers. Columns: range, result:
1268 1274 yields 50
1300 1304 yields 48.4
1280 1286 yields 48.8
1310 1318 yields 48.7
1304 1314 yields 48.1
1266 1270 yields 48.8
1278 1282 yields 49.4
